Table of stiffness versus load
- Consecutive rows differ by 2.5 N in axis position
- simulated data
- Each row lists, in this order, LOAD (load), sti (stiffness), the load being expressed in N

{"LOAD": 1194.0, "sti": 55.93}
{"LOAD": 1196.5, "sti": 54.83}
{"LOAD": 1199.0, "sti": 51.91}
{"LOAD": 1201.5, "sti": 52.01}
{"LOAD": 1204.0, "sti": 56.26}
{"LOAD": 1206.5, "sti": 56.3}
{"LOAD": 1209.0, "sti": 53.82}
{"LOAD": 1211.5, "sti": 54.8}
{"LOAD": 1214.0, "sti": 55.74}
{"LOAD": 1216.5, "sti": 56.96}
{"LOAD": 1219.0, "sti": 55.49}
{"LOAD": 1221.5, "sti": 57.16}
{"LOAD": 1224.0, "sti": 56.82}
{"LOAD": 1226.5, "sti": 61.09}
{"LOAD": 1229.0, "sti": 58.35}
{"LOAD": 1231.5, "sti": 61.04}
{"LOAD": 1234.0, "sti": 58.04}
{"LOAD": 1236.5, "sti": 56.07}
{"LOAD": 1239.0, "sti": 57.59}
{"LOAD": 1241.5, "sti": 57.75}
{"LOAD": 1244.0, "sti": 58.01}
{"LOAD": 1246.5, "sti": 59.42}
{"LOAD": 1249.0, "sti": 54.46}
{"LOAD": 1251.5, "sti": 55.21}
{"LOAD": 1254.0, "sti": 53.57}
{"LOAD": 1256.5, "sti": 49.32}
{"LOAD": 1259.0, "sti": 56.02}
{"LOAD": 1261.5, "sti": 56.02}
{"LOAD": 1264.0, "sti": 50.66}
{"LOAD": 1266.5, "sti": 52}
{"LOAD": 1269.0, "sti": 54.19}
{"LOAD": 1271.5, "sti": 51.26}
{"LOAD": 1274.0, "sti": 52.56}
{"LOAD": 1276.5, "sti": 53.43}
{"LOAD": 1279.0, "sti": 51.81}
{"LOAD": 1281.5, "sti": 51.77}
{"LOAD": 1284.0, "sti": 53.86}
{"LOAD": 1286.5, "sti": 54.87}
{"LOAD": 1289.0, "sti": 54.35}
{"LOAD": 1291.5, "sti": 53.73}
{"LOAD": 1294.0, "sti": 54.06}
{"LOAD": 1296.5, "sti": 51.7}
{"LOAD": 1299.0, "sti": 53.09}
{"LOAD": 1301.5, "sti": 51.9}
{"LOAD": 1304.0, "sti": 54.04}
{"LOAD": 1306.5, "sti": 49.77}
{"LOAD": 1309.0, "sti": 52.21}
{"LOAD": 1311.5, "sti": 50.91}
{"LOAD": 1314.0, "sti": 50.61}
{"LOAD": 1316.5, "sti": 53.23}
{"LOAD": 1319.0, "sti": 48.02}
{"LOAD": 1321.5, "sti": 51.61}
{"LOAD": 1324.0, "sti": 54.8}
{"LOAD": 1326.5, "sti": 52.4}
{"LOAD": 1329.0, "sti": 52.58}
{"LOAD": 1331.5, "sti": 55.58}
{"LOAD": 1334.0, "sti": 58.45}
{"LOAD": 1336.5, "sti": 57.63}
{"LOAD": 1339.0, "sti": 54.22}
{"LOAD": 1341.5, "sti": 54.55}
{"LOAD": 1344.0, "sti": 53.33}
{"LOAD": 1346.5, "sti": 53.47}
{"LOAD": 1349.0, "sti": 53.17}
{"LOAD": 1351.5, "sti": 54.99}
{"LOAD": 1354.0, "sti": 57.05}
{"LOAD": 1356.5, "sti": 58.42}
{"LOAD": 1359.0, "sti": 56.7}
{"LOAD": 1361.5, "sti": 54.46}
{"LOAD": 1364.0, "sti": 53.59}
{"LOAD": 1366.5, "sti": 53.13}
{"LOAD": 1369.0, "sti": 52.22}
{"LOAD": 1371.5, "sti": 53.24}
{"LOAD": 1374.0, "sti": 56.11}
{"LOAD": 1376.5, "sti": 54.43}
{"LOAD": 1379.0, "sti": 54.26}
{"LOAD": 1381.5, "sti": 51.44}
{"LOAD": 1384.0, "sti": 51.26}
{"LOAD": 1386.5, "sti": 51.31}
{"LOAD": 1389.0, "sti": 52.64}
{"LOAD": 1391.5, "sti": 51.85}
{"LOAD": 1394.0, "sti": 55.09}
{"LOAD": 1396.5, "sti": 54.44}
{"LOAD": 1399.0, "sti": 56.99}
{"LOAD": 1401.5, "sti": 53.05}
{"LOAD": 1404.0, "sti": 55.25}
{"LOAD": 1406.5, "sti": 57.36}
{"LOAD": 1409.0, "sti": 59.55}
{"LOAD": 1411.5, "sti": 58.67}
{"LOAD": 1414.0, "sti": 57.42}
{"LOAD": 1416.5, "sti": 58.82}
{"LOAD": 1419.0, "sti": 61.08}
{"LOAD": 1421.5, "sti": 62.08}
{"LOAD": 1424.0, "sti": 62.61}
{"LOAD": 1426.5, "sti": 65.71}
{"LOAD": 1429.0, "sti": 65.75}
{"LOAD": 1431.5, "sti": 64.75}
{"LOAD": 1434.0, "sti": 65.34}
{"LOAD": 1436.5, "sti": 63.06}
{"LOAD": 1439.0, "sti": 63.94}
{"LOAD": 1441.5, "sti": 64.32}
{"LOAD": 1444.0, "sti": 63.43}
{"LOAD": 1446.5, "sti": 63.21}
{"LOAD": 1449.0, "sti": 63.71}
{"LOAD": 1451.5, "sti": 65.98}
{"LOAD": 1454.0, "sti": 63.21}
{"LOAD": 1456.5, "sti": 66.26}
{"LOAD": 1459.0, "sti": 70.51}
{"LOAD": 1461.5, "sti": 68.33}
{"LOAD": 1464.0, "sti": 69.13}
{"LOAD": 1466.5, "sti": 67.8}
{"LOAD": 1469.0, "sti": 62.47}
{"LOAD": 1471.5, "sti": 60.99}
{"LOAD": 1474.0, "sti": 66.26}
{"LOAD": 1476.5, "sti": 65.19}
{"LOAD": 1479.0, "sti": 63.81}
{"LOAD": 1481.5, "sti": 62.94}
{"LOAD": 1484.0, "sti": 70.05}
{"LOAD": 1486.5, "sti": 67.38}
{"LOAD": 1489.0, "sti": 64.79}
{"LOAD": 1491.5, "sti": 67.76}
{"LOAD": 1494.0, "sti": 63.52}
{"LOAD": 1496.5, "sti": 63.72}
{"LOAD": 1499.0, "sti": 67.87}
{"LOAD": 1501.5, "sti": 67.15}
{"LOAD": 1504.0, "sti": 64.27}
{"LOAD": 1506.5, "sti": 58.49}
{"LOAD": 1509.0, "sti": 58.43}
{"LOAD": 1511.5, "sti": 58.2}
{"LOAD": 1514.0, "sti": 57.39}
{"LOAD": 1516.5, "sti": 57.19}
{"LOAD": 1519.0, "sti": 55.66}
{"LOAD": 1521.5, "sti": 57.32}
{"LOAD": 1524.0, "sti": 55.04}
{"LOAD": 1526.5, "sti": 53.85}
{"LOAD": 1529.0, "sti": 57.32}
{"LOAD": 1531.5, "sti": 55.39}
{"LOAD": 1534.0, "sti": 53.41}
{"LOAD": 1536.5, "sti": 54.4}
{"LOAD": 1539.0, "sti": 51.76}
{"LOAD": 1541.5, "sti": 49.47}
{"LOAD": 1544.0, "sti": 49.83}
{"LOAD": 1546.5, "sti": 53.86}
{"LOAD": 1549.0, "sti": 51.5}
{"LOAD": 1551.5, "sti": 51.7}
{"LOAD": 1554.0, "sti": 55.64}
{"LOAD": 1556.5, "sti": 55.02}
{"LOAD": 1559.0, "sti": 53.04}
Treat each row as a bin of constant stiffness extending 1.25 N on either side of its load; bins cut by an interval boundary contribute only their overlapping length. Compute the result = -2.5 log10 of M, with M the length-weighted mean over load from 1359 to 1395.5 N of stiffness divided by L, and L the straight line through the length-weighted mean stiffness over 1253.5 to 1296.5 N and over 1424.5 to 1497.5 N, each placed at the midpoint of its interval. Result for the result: 0.12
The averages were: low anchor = 53.1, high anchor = 65.3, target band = 53.3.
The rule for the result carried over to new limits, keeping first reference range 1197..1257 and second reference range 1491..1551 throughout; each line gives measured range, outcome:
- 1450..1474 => -0.16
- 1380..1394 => 0.10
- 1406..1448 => -0.10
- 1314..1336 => 0.06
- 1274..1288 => 0.07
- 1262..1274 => 0.08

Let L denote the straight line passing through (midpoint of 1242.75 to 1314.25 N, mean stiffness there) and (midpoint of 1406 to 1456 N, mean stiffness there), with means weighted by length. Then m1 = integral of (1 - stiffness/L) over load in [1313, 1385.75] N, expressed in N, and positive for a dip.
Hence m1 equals 4.6 N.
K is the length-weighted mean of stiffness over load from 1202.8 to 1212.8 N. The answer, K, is 55.3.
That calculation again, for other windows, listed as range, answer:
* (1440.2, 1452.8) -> 64.1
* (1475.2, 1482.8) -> 64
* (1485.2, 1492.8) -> 66.6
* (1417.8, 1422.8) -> 61.6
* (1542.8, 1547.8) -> 51.9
